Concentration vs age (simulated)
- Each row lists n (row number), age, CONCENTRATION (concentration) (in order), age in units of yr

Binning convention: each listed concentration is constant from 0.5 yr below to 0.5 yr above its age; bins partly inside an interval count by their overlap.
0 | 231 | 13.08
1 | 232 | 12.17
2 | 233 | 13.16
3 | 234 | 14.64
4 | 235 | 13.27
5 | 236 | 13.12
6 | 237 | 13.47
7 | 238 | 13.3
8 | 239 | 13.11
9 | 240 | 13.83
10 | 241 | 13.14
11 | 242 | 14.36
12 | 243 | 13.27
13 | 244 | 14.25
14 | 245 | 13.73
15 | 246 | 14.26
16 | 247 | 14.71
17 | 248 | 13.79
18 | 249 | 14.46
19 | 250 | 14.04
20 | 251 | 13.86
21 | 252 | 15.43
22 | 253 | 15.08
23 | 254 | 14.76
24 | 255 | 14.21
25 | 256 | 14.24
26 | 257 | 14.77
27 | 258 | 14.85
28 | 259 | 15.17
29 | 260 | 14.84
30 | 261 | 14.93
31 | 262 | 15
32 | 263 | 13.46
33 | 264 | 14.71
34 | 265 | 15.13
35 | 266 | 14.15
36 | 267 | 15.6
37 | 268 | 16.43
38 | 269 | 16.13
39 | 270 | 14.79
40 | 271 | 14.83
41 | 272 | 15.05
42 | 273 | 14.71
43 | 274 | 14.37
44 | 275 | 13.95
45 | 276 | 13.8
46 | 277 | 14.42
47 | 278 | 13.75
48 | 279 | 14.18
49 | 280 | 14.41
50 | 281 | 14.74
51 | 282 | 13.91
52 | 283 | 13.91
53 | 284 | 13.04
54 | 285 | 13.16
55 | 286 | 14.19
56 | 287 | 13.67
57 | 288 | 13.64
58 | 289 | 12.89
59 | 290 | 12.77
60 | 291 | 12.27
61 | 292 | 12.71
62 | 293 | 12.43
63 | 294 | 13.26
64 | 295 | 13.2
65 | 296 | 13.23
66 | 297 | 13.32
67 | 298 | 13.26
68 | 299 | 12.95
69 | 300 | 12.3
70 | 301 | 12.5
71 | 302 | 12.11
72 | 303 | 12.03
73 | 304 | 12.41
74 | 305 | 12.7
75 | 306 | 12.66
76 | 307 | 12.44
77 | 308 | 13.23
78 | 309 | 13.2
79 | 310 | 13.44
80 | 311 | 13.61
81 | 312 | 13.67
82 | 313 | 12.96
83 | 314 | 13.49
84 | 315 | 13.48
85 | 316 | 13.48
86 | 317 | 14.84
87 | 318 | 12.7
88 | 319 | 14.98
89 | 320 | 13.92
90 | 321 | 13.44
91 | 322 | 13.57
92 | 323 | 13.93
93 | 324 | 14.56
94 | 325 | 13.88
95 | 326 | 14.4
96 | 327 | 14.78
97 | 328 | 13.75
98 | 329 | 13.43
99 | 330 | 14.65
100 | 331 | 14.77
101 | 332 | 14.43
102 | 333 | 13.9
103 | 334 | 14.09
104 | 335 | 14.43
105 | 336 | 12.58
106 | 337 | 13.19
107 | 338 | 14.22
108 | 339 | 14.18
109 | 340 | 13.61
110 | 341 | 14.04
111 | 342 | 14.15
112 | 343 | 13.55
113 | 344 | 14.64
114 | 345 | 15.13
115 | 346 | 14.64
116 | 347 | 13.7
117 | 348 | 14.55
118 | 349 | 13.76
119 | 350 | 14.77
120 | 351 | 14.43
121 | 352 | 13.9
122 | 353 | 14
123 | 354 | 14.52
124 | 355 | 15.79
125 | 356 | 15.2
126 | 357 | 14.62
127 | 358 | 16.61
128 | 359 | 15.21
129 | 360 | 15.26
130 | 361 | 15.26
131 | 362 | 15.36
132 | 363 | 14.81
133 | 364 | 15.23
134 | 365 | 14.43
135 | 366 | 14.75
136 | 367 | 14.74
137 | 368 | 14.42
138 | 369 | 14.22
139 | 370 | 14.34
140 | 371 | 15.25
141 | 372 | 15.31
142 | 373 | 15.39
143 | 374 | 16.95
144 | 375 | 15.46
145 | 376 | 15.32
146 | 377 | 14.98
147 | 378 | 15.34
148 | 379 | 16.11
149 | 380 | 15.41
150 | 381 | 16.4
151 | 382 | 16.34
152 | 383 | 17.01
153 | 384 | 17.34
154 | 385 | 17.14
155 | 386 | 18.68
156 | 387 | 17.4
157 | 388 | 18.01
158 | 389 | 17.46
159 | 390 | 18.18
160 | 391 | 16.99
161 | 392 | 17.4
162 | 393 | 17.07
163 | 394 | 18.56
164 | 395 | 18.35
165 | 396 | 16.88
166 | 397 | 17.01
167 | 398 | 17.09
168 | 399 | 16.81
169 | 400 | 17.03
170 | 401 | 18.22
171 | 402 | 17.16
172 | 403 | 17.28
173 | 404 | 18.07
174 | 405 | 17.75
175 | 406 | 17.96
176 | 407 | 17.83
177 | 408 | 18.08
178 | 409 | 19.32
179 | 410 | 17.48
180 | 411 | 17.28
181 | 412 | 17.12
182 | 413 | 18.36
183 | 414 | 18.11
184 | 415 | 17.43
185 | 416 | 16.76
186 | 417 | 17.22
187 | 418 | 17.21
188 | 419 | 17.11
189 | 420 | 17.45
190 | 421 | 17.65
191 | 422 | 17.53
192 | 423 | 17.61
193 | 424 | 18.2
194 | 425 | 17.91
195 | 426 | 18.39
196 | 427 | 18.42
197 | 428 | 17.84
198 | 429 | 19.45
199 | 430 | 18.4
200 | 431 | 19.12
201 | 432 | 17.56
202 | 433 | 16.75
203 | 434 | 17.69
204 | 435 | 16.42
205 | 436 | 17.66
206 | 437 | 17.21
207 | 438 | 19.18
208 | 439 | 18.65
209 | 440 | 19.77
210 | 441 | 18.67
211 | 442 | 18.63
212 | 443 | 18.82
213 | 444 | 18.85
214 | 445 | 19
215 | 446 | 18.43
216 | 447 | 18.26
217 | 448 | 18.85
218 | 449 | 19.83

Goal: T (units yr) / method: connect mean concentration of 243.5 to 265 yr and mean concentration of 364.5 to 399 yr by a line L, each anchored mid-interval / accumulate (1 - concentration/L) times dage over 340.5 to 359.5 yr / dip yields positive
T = 1.6 yr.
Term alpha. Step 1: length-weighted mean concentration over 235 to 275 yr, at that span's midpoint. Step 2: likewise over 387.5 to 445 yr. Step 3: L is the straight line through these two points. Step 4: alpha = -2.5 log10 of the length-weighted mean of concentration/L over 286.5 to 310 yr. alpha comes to 0.192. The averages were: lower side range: 14.4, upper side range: 17.8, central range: 12.8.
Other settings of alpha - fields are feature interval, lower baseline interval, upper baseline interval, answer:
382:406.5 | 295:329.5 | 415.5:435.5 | -0.06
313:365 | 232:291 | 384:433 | 0.13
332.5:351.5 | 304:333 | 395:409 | 0.05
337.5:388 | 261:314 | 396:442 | 0.06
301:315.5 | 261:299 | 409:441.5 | 0.14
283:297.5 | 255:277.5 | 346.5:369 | 0.13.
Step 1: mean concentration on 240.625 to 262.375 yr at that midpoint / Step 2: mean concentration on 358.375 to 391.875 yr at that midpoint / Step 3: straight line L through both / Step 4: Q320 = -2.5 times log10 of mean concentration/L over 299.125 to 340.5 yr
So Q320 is 0.128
